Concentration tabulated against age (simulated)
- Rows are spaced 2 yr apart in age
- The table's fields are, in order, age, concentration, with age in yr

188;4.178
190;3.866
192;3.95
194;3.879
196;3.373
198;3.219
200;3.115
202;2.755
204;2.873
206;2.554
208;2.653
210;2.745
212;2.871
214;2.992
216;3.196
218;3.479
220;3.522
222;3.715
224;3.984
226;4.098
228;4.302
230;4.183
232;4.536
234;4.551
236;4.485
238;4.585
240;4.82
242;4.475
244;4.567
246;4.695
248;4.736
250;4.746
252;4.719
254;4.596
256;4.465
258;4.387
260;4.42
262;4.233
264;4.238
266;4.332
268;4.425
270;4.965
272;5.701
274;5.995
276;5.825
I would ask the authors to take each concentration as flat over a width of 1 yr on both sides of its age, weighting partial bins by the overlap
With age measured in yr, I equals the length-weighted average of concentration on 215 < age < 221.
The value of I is 3.4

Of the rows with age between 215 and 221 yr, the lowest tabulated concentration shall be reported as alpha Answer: 3.196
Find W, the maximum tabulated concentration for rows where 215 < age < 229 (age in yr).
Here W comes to 4.302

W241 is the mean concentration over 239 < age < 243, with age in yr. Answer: 4.65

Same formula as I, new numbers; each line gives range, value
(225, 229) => 4.2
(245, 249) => 4.72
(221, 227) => 3.93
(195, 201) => 3.24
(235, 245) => 4.59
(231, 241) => 4.6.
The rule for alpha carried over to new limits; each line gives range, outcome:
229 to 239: 4.183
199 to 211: 2.554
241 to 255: 4.475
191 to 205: 2.755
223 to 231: 3.984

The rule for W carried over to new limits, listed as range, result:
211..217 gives 3.196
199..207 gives 3.115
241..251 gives 4.746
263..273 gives 5.701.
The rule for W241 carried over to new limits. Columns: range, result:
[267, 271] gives 4.7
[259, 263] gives 4.33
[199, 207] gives 2.82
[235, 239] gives 4.54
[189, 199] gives 3.66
